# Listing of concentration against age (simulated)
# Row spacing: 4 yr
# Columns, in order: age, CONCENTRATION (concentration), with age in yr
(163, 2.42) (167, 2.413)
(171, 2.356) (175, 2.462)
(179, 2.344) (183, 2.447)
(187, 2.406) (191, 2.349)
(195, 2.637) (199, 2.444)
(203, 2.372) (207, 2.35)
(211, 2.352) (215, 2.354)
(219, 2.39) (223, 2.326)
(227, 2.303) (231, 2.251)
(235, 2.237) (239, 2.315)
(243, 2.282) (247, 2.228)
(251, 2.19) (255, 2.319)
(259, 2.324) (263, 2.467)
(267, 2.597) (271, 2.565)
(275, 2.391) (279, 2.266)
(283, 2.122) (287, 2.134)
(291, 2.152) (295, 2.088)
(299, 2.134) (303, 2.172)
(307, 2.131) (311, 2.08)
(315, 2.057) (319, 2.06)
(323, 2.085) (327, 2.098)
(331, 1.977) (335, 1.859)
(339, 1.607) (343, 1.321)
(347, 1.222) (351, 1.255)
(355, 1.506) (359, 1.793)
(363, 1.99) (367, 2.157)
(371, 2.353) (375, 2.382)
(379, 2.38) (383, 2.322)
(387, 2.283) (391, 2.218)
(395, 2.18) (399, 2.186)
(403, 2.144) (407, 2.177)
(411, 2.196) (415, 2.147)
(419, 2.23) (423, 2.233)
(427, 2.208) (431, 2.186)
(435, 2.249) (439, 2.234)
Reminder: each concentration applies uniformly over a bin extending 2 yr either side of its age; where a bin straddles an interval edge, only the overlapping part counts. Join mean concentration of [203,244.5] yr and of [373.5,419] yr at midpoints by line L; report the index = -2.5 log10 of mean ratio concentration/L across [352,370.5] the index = 0.20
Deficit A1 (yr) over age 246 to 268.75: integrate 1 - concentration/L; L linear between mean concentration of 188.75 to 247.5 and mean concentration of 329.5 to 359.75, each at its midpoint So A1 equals -2.8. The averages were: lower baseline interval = 2.35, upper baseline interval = 1.55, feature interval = 2.36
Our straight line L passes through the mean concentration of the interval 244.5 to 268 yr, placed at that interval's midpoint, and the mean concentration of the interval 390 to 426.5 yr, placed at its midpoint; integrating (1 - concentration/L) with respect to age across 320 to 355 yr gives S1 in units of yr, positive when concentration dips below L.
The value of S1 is 9.0 yr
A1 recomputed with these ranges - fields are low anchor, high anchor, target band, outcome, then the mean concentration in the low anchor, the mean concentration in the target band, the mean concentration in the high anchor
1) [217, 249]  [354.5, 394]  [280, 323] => 2.20 yr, 2.29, 2.12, 2.16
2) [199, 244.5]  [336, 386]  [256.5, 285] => -2.94 yr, 2.33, 2.39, 1.87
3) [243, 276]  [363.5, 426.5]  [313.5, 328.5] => 1.54 yr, 2.38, 2.07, 2.23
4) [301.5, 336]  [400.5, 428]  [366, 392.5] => -2.02 yr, 2.06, 2.31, 2.19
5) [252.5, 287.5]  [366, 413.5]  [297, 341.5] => 5.76 yr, 2.36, 2.02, 2.25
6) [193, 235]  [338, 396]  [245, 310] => -2.22 yr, 2.37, 2.26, 1.93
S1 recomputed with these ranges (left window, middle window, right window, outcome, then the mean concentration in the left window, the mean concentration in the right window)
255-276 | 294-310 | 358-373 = 1.3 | 2.46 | 2.09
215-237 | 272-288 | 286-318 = -0.6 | 2.31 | 2.12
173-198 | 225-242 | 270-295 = 0.5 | 2.44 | 2.25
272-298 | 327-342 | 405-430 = 2.6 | 2.2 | 2.2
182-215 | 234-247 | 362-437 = 0.6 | 2.41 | 2.23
